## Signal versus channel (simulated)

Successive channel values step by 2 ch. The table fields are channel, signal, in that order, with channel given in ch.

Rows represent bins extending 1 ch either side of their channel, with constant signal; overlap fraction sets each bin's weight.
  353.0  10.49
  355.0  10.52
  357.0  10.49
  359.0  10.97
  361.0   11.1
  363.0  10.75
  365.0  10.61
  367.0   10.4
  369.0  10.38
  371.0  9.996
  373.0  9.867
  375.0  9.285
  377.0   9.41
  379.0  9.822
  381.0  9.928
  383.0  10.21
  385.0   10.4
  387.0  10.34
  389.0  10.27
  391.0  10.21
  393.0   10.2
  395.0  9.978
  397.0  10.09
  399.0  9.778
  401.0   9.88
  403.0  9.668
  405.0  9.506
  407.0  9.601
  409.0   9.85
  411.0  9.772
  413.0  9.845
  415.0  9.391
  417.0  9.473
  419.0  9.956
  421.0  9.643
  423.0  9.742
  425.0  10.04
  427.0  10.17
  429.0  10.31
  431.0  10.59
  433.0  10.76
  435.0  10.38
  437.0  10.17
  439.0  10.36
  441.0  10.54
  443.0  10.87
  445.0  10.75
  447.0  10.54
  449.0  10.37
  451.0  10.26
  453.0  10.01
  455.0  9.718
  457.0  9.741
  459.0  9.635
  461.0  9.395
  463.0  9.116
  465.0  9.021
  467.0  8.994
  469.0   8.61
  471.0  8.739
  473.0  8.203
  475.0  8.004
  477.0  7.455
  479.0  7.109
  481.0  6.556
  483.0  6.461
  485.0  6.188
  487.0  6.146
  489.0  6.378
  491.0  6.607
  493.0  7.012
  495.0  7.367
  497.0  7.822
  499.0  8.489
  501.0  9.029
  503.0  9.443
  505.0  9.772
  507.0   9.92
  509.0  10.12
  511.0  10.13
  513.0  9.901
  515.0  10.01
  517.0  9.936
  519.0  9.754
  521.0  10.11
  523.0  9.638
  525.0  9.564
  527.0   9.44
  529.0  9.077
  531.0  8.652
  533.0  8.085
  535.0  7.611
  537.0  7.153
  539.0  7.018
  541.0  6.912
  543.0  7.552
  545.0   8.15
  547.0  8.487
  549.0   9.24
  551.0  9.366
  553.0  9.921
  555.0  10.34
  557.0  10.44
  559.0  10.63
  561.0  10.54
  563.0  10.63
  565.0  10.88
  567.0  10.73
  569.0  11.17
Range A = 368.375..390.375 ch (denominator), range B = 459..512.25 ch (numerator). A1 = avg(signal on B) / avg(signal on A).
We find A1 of 0.8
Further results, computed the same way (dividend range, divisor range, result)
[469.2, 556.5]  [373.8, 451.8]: 0.84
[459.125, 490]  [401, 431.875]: 0.79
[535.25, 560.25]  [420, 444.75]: 0.85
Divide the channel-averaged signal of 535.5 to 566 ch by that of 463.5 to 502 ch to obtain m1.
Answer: 1.2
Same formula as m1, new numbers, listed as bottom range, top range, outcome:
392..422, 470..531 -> 0.87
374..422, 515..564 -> 0.92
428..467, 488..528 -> 0.89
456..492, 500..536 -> 1.20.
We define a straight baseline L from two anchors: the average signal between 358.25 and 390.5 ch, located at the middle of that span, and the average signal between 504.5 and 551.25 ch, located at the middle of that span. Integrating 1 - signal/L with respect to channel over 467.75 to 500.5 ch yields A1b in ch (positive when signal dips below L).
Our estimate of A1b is 6.91 ch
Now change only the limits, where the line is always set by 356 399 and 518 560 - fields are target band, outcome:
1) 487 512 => 2.2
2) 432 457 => -1.8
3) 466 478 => 1.4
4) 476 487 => 3.1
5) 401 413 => 0.3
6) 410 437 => -0.5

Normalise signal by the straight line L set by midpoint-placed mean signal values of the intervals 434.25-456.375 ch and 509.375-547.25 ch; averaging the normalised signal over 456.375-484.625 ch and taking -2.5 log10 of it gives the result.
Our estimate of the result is 0.19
